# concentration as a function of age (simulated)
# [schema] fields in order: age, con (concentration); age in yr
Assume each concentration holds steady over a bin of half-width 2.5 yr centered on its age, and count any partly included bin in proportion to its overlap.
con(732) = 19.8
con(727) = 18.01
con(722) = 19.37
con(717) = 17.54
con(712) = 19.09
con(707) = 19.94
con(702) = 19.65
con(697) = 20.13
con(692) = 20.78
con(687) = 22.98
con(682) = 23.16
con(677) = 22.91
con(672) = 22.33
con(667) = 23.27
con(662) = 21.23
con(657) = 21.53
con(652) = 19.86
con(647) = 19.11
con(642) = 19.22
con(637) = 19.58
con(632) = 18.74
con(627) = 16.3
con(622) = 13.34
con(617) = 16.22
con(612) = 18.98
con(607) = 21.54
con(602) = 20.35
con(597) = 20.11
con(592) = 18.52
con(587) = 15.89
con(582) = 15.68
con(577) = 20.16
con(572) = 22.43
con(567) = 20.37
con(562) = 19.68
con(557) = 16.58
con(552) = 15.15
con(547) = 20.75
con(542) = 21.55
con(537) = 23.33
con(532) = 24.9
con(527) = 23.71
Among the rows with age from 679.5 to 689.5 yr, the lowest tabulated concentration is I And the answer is 22.98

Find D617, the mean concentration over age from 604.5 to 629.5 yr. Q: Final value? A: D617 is 17.3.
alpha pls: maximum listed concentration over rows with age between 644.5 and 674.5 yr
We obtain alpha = 23.27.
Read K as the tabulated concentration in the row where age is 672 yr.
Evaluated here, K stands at 22.33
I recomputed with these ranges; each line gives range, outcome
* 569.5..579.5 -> 20.16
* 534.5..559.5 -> 15.15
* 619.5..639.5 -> 13.34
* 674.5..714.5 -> 19.09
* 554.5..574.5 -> 16.58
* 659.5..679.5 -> 21.23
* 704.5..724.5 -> 17.54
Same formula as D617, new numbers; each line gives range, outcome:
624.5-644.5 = 18.5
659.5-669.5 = 22.2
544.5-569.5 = 18.5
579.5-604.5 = 18.1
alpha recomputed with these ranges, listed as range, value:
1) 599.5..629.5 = 21.54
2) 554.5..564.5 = 19.68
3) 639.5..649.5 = 19.22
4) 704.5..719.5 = 19.94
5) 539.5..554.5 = 21.55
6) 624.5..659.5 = 21.53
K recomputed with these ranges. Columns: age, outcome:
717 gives 17.54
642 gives 19.22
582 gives 15.68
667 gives 23.27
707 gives 19.94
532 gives 24.9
